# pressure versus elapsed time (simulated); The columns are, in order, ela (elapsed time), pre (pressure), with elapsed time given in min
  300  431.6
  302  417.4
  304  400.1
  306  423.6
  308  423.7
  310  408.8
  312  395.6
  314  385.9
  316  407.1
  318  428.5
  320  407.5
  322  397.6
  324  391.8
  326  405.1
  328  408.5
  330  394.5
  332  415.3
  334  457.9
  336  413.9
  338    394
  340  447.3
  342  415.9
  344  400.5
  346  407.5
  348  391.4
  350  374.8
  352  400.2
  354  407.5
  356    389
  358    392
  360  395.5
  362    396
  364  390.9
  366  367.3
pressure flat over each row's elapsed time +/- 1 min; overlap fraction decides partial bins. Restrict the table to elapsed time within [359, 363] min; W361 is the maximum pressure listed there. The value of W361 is 396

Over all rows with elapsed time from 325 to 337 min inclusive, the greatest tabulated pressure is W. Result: 457.9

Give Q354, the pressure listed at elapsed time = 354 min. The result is 407.5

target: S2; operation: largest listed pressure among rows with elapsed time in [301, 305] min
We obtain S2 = 417.4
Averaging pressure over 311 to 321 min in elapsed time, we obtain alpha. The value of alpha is 405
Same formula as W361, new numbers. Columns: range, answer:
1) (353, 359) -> 407.5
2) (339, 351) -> 447.3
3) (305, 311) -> 423.7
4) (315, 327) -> 428.5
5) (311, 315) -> 395.6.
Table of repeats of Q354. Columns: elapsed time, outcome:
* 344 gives 400.5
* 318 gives 428.5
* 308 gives 423.7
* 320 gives 407.5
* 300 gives 431.6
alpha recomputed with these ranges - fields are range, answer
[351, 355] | 404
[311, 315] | 391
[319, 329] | 402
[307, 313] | 409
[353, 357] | 398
